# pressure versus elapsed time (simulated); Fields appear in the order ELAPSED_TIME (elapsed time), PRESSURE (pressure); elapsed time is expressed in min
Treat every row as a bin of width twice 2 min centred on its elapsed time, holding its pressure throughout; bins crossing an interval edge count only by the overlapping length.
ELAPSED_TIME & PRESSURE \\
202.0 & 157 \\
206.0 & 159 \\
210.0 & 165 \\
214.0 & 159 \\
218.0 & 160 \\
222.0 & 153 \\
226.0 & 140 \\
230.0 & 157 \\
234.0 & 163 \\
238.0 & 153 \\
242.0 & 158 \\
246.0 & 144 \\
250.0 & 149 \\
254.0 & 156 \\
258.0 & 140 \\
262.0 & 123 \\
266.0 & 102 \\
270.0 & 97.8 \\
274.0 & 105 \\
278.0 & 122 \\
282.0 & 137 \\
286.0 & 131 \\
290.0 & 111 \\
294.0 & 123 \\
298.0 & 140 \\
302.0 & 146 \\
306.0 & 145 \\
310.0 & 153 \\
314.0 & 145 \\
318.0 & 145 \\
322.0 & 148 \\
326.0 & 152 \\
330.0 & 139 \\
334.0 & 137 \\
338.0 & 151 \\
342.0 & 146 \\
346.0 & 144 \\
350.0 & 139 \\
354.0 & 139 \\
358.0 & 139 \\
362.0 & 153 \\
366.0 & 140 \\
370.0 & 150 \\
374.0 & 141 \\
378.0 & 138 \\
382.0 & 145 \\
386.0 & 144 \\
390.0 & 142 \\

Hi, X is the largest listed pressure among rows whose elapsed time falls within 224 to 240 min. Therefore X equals 163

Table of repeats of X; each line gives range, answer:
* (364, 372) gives 150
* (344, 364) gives 153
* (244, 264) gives 156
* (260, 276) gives 123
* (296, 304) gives 146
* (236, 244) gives 158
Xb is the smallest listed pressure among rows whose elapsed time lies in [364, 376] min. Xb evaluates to 140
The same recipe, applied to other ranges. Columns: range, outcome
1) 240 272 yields 97.8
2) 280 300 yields 111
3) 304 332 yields 139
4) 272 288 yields 105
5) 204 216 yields 159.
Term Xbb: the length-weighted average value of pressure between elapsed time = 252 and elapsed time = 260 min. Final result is 148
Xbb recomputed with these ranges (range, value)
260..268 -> 112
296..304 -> 143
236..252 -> 151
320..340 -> 145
